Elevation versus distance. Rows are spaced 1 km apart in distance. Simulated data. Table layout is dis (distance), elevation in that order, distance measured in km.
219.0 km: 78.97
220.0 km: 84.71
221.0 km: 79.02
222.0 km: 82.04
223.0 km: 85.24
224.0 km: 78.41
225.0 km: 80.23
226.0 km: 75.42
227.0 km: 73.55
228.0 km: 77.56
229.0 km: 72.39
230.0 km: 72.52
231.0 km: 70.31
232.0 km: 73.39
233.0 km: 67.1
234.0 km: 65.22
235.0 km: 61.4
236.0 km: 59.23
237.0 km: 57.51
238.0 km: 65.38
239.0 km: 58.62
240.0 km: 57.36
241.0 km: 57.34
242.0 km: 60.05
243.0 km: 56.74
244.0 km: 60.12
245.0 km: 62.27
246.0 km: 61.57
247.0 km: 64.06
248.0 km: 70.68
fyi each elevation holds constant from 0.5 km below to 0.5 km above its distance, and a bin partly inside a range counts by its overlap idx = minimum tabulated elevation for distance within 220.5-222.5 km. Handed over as 79.02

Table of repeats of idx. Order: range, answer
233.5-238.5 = 57.51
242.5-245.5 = 56.74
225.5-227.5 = 73.55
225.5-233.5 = 67.1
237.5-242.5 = 57.34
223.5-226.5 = 75.42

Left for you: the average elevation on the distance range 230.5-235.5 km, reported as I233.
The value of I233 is 67.5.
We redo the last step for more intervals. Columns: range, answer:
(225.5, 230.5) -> 74.3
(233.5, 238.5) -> 61.7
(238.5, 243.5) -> 58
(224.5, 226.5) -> 77.8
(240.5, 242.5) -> 58.7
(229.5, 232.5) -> 72.1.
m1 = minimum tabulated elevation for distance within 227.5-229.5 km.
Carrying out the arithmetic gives 72.39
